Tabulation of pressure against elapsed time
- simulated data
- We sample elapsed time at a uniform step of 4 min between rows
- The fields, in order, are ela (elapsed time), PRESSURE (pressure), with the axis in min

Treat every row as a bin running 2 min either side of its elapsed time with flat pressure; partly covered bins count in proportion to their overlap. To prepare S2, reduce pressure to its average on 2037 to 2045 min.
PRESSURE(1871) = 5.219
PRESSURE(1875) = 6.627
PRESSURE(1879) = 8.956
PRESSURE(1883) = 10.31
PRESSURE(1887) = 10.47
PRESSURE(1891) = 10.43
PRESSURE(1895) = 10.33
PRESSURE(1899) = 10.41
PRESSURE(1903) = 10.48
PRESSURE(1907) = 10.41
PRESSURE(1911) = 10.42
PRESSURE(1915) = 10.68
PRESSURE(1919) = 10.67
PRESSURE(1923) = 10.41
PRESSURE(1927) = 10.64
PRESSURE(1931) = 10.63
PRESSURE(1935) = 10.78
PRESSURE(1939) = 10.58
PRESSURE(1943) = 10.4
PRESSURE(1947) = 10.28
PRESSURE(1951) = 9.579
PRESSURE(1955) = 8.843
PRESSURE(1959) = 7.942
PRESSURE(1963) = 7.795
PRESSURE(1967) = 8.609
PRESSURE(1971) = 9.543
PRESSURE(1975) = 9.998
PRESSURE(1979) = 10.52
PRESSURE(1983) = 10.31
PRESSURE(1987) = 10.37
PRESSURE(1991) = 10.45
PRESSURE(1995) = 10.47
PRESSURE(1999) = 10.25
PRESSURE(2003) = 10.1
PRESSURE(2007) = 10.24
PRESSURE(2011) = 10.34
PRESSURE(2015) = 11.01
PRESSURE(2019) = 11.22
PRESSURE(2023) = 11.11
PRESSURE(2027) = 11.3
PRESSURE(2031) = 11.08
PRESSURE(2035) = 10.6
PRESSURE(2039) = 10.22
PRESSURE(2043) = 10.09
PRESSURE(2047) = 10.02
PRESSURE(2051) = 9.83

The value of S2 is 10.2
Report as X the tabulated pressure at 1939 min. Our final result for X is 10.58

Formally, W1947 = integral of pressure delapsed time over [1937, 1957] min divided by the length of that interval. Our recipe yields 9.94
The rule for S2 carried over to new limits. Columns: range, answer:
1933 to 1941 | 10.7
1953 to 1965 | 8.19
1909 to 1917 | 10.6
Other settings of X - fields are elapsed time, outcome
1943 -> 10.4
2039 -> 10.22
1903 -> 10.48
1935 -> 10.78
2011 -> 10.34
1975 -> 9.998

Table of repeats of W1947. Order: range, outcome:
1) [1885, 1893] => 10.4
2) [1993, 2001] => 10.4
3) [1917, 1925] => 10.5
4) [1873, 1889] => 9.09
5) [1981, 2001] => 10.4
